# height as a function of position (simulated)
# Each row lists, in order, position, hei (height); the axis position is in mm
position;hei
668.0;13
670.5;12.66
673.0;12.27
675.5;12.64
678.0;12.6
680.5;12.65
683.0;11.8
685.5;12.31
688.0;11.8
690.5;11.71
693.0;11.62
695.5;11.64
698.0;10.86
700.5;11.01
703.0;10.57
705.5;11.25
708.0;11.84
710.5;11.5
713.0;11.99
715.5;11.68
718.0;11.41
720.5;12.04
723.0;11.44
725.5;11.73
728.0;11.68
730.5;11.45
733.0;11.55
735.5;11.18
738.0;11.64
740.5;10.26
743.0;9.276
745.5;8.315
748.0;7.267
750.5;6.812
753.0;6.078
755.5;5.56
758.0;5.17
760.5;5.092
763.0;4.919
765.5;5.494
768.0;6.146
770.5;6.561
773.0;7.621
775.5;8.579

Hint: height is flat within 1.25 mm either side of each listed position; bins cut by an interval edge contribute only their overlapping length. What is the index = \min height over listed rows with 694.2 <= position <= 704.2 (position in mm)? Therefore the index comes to 10.57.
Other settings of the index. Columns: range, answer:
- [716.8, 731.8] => 11.41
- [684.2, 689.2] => 11.8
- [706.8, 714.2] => 11.5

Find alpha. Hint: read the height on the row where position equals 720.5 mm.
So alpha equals 12.04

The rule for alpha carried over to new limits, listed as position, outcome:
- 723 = 11.44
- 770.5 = 6.561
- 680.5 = 12.65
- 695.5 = 11.64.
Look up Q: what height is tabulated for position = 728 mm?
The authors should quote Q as 11.68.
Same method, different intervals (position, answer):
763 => 4.919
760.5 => 5.092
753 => 6.078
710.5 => 11.5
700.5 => 11.01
